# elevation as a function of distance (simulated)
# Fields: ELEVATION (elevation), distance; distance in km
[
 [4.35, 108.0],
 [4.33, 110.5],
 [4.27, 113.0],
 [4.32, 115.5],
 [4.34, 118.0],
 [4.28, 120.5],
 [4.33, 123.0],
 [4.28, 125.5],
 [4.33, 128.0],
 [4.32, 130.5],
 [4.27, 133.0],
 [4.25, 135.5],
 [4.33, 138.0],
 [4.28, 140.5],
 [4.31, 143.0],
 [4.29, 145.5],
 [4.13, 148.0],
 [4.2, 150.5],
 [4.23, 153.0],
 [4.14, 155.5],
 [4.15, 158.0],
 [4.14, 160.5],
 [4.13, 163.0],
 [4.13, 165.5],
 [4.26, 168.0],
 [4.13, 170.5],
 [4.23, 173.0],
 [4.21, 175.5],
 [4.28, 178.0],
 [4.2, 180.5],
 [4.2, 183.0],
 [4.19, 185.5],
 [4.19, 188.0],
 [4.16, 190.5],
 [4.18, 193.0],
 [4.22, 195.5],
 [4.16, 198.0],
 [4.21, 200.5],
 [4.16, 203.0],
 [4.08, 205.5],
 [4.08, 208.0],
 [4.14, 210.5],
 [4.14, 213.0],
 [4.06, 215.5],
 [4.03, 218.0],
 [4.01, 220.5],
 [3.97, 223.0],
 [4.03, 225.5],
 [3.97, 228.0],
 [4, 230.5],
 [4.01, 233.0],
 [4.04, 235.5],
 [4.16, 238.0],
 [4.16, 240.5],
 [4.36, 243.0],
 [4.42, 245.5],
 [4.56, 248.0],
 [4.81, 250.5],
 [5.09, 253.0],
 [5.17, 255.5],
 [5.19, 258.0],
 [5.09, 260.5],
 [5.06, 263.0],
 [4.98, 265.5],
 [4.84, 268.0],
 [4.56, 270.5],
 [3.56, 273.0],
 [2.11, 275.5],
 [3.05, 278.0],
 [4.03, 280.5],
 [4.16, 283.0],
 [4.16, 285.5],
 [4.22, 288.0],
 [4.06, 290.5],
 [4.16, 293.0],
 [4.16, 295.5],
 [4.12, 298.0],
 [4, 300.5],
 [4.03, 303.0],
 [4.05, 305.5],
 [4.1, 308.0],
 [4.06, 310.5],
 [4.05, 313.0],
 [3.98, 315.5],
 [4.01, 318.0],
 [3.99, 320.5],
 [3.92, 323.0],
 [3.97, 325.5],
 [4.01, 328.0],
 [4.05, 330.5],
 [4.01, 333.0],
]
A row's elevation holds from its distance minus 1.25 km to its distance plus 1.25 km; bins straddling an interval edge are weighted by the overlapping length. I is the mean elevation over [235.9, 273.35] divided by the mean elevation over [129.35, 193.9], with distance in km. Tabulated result 1.1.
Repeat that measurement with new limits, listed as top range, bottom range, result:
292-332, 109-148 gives 0.94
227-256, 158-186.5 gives 1.05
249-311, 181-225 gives 1.04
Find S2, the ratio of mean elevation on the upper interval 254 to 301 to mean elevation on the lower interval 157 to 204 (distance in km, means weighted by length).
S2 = 1.02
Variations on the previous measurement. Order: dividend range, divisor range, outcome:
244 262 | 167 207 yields 1.17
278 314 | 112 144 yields 0.94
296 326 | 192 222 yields 0.98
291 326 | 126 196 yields 0.96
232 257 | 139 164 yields 1.07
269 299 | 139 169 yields 0.92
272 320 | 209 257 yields 0.91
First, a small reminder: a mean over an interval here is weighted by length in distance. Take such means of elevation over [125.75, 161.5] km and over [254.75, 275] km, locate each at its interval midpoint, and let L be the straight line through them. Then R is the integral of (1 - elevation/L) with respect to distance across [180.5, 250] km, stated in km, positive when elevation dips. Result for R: 5.5 km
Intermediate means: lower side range 4.24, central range 4.15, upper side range 4.7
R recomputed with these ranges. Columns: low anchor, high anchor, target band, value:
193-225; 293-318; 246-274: -5.0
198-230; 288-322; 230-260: -3.3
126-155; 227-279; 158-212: 1.6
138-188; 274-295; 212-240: -0.5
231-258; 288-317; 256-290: 0.4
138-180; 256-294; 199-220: 0.5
